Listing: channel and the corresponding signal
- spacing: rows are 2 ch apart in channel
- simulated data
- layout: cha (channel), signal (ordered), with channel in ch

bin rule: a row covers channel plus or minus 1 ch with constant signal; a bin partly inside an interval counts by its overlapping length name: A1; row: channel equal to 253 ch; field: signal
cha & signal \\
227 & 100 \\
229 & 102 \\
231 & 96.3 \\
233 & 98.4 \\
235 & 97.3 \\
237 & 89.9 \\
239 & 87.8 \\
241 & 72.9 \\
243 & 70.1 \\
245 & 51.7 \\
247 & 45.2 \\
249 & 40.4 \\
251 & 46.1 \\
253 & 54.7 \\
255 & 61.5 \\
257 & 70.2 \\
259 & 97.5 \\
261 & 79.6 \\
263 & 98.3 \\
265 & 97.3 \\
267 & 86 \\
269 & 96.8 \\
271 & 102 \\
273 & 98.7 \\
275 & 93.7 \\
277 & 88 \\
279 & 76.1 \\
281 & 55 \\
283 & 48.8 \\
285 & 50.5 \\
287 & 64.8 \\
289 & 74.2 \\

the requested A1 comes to 54.7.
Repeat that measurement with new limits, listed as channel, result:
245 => 51.7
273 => 98.7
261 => 79.6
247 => 45.2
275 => 93.7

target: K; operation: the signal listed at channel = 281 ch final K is 55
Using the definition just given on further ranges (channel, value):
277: 88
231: 96.3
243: 70.1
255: 61.5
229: 102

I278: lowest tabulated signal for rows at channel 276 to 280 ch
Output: 76.1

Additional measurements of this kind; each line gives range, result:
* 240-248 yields 45.2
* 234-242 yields 72.9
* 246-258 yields 40.4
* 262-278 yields 86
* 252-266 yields 54.7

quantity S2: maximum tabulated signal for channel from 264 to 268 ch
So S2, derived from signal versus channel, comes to 97.3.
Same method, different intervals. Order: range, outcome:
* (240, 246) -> 72.9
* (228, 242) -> 102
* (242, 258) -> 70.2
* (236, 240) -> 89.9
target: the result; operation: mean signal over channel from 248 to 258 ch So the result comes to 54.6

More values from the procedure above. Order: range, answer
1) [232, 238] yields 95.2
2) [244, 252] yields 45.9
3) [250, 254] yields 50.4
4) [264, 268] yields 91.7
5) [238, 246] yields 70.6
